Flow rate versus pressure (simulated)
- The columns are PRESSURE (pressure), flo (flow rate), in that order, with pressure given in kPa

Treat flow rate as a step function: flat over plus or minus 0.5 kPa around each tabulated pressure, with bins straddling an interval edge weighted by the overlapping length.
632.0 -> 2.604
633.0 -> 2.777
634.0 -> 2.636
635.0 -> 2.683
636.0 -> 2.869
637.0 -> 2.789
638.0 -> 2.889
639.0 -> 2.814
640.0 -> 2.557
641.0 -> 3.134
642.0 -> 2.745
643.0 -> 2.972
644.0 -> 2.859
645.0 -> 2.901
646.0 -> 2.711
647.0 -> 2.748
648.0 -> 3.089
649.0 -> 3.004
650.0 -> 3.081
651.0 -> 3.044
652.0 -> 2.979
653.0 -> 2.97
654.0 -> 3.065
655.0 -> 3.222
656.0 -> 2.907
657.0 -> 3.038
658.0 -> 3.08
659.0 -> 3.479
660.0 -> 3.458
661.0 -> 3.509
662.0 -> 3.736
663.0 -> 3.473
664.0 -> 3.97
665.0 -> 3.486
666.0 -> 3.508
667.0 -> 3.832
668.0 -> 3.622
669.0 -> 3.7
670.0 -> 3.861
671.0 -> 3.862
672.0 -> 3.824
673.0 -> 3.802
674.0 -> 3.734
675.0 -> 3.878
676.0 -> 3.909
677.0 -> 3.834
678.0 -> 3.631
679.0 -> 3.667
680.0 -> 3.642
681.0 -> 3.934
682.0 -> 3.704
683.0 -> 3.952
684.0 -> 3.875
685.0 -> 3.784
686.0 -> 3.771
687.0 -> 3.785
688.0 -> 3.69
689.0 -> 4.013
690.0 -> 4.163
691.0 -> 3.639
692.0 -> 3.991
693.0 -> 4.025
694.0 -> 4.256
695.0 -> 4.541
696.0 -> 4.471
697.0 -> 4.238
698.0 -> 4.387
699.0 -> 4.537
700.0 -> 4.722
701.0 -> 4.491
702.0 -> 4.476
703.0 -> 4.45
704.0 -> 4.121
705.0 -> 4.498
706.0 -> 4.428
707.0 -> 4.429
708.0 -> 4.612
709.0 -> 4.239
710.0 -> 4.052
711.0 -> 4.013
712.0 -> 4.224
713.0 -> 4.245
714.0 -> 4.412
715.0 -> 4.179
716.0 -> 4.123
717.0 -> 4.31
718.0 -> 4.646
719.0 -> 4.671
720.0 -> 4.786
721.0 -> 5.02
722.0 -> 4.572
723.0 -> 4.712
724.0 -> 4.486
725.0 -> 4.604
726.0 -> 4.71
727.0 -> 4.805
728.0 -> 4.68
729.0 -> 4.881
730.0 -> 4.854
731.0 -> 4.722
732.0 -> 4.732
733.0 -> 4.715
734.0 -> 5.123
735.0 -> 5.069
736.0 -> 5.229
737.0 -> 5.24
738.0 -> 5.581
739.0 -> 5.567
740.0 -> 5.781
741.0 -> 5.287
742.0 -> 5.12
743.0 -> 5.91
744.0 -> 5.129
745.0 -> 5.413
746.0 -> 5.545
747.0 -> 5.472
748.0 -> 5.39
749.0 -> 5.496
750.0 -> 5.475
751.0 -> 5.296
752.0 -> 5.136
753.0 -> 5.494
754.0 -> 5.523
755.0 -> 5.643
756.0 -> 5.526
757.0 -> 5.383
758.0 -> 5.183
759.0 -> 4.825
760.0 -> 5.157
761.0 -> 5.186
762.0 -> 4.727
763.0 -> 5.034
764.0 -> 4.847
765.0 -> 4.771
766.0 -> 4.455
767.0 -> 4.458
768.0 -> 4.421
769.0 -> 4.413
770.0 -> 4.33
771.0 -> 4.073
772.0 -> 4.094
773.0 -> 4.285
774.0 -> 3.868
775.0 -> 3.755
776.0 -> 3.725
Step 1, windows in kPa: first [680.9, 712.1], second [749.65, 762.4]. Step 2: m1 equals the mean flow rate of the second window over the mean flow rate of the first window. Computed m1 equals 1.26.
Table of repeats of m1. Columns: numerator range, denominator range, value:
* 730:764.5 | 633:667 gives 1.71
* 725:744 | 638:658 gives 1.73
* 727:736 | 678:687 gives 1.29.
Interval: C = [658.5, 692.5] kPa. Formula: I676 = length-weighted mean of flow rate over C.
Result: 3.76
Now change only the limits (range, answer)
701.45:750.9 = 4.82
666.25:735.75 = 4.25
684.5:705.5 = 4.19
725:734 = 4.77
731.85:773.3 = 5.09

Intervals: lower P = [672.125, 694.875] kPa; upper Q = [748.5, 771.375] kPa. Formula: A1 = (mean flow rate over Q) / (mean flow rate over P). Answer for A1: 1.3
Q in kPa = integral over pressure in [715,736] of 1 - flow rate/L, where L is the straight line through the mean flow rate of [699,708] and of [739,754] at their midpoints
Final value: 1.1 kPa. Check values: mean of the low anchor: 4.47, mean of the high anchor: 5.43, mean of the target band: 4.71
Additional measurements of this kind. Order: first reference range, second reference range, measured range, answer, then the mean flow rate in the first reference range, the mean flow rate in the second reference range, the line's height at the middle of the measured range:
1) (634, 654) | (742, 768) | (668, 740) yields -3.5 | 2.88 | 5.2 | 4.14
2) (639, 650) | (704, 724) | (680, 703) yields -1.1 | 2.88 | 4.42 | 3.92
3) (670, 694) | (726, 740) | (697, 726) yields 0.5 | 3.84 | 5.03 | 4.53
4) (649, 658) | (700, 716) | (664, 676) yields -1.1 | 3.04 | 4.33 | 3.43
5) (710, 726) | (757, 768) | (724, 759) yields -4.0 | 4.46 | 4.87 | 4.68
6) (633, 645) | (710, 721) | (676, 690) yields -0.4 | 2.82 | 4.38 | 3.71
